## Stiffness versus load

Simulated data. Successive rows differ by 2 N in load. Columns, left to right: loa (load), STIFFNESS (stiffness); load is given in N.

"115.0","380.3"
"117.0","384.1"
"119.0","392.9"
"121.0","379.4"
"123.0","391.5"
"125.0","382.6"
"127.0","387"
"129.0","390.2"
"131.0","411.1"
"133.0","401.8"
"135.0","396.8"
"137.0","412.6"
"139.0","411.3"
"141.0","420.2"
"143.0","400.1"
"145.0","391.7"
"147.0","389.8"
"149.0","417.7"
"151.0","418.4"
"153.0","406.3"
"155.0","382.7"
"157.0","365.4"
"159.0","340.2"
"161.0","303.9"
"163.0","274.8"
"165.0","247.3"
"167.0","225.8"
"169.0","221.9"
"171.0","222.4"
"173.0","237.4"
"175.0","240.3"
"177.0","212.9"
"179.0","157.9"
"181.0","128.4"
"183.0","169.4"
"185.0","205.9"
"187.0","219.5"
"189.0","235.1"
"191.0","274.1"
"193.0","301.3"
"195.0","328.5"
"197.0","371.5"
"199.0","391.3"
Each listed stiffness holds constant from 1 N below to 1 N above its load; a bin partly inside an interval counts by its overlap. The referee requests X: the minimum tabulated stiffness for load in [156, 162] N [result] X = 303.9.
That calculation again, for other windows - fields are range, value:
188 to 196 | 235.1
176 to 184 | 128.4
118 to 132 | 379.4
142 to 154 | 389.8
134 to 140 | 396.8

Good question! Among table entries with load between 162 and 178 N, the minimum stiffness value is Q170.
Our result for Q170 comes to 212.9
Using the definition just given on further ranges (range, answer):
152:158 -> 365.4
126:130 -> 387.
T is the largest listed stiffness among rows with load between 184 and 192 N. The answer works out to 274.1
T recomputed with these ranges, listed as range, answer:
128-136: 411.1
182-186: 205.9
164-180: 247.3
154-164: 382.7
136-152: 420.2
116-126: 392.9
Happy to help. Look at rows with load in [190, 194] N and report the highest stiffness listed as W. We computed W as 301.3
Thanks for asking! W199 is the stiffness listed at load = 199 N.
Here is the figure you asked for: 391.3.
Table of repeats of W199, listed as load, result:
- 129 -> 390.2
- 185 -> 205.9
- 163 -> 274.8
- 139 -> 411.3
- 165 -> 247.3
